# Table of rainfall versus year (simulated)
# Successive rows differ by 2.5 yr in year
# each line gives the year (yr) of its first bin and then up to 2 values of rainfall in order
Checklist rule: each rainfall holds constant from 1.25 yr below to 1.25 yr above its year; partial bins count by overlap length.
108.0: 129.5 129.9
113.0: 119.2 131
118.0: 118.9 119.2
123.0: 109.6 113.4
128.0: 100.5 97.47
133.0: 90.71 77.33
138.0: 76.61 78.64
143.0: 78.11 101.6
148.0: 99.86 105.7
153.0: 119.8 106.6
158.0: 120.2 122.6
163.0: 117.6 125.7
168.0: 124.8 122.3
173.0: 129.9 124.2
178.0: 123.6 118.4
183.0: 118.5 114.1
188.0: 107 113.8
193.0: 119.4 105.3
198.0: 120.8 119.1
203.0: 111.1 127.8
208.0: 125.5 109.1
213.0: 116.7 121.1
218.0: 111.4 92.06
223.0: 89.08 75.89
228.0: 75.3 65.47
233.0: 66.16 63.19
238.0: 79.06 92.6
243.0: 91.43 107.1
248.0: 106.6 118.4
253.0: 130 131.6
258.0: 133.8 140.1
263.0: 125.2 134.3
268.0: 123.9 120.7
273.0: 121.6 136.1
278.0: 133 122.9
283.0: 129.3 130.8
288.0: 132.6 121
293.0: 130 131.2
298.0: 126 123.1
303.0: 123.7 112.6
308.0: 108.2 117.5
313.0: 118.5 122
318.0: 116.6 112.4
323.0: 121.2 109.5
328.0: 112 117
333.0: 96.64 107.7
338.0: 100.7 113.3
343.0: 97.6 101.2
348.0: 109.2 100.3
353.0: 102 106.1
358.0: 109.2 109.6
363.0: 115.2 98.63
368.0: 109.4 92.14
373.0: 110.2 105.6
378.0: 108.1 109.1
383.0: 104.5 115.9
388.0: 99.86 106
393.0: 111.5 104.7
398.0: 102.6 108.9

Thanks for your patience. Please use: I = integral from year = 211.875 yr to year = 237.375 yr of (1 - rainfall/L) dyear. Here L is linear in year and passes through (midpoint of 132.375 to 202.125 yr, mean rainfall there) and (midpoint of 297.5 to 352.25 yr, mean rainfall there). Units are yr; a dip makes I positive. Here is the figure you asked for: 5.4 yr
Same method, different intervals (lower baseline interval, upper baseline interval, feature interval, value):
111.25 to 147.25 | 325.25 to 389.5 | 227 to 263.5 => 0.8 yr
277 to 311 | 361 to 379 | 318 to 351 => 1.9 yr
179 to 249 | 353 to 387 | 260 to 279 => -4.6 yr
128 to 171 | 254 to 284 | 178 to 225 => 0.6 yr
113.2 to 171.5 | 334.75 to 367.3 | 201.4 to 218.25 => -1.8 yr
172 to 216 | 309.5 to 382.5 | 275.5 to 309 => -4.1 yr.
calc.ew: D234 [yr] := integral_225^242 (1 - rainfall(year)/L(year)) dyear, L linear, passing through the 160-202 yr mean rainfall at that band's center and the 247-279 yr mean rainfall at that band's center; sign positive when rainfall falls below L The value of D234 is 6.9 yr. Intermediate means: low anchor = 119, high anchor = 127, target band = 74.1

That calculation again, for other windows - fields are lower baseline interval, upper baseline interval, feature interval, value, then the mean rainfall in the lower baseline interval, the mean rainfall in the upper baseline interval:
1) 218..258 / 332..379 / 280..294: -4.2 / 94.2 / 105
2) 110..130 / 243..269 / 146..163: 0.9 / 116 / 123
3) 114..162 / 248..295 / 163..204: -2.5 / 104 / 128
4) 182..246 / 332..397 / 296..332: -4.6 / 101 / 106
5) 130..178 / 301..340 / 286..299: -1.9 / 107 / 113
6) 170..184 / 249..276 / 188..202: 1.0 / 123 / 128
